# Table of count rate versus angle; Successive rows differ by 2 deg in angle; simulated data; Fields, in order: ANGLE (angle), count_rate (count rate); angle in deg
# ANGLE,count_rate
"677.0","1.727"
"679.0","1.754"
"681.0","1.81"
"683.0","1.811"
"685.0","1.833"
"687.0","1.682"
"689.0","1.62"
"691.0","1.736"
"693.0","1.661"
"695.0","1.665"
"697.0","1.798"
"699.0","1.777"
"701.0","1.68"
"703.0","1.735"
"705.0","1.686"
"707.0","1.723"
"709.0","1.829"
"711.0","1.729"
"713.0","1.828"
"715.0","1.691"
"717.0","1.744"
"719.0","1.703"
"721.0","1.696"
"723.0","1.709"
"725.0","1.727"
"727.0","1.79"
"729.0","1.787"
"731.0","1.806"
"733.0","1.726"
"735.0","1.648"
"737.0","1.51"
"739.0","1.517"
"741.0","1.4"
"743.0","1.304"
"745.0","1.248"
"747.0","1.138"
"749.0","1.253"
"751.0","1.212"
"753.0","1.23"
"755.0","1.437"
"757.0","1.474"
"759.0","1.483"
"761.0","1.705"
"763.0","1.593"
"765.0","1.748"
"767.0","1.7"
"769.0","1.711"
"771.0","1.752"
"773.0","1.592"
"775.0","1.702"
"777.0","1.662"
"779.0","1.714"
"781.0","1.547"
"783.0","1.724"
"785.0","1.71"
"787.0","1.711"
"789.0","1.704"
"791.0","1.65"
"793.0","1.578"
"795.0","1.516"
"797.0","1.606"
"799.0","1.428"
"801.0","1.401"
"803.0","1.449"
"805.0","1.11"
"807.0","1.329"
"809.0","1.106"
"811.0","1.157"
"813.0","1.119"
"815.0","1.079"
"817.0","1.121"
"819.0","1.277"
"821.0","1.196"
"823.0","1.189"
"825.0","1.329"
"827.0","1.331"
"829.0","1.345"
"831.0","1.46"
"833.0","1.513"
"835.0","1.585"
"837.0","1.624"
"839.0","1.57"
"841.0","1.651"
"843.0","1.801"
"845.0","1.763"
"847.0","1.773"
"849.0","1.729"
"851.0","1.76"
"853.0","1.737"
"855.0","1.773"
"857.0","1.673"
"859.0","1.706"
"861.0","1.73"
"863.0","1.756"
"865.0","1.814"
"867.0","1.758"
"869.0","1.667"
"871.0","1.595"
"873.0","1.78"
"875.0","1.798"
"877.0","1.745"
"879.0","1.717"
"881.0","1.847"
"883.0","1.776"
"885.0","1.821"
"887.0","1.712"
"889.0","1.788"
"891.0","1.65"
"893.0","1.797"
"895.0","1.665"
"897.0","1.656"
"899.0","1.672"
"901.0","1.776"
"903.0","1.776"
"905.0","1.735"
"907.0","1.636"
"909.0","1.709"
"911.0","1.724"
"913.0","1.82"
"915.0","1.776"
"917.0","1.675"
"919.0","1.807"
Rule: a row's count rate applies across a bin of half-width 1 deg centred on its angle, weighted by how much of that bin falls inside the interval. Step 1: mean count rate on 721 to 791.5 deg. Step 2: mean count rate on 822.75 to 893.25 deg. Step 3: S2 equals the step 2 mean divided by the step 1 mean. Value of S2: 1.06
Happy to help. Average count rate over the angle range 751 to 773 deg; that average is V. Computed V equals 1.57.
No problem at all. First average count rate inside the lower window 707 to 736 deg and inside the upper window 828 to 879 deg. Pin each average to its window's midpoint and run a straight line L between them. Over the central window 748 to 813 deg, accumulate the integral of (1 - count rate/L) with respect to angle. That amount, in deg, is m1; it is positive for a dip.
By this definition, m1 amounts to 7.6 deg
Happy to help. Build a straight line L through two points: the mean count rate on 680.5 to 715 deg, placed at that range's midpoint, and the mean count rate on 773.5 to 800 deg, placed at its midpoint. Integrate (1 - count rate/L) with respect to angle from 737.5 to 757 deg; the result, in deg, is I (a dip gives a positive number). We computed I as 4.20 deg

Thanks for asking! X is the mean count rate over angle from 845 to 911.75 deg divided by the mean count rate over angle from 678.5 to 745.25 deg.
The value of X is 1.0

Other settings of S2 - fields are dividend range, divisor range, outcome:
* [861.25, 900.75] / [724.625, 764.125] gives 1.16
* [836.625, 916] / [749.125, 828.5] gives 1.19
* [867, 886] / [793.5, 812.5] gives 1.30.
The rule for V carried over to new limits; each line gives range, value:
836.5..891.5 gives 1.73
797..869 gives 1.49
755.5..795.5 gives 1.65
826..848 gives 1.58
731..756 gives 1.4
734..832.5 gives 1.45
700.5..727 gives 1.73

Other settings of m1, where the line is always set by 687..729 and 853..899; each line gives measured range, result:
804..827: 7.2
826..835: 1.6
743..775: 4.5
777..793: 0.5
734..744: 1.5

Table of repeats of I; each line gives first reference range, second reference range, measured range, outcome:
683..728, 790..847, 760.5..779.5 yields -1.7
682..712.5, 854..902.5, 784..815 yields 5.5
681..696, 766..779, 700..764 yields 4.5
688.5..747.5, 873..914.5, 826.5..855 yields 1.5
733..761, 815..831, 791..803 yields -1.9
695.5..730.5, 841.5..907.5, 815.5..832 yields 4.4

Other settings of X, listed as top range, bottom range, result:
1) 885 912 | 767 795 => 1.03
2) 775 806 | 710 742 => 0.93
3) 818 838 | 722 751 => 0.91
